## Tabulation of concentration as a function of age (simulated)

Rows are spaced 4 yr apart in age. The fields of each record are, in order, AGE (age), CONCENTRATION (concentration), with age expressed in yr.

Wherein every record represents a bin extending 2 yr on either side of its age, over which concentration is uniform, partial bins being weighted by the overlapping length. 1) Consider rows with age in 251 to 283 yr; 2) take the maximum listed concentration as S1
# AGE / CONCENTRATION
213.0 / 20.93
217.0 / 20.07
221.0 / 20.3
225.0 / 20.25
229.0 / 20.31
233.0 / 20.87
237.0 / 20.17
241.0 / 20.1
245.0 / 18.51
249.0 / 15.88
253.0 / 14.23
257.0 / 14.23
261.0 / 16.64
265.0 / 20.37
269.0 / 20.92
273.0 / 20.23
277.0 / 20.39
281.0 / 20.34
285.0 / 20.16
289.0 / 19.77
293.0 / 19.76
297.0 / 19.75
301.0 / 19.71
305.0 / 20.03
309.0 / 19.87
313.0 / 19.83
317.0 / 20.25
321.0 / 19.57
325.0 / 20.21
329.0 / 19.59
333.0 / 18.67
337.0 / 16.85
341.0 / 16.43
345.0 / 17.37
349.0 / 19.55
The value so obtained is 20.92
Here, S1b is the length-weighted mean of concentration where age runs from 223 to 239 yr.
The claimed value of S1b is 20.4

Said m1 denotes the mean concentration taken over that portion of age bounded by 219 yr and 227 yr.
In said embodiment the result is 20.3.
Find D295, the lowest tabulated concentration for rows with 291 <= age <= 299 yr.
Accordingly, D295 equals 19.75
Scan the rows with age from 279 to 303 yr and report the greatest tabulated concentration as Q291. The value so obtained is 20.34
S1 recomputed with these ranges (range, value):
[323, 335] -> 20.21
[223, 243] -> 20.87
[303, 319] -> 20.25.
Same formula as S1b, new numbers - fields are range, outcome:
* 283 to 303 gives 19.8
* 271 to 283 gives 20.3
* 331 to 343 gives 17.3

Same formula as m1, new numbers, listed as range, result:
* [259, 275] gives 19.5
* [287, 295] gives 19.8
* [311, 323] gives 19.9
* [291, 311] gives 19.8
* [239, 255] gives 17.2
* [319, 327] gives 19.9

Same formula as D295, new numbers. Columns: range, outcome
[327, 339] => 16.85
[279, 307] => 19.71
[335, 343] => 16.43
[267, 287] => 20.16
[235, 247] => 18.51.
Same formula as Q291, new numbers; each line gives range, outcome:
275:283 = 20.39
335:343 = 16.85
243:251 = 18.51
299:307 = 20.03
